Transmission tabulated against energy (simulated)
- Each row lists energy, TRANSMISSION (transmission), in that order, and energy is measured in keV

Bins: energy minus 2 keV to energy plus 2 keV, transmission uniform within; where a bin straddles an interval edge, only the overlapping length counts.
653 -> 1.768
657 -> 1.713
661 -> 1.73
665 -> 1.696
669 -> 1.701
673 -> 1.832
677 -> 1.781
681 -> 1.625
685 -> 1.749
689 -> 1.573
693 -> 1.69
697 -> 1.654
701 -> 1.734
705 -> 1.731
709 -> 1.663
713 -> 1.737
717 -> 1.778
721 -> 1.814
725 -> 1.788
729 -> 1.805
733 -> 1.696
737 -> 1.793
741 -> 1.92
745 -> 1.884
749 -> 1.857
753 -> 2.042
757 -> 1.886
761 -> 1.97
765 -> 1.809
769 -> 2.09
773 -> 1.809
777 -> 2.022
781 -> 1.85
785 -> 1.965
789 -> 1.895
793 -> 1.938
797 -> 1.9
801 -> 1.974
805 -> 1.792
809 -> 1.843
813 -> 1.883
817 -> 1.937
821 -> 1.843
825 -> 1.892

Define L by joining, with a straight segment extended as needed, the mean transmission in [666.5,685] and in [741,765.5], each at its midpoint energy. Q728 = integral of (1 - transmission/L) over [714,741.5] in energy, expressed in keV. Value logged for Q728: 1.0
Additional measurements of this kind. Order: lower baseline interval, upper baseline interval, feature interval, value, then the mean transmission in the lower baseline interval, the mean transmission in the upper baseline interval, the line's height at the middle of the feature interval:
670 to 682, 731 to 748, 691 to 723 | 1.1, 1.75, 1.83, 1.79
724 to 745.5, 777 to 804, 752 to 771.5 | -0.9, 1.81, 1.92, 1.87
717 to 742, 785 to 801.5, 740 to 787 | -1.5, 1.8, 1.93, 1.87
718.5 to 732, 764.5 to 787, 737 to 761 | -0.7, 1.79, 1.93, 1.86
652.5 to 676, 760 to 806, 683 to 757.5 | 2.0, 1.74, 1.92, 1.82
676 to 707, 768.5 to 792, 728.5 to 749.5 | -0.1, 1.69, 1.93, 1.82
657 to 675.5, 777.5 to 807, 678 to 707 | 1.5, 1.74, 1.91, 1.77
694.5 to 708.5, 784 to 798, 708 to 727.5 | -0.2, 1.7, 1.92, 1.74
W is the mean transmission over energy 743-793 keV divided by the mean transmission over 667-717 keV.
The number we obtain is 1.13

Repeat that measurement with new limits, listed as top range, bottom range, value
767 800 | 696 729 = 1.11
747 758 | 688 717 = 1.14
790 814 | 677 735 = 1.10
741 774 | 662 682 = 1.11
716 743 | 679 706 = 1.07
